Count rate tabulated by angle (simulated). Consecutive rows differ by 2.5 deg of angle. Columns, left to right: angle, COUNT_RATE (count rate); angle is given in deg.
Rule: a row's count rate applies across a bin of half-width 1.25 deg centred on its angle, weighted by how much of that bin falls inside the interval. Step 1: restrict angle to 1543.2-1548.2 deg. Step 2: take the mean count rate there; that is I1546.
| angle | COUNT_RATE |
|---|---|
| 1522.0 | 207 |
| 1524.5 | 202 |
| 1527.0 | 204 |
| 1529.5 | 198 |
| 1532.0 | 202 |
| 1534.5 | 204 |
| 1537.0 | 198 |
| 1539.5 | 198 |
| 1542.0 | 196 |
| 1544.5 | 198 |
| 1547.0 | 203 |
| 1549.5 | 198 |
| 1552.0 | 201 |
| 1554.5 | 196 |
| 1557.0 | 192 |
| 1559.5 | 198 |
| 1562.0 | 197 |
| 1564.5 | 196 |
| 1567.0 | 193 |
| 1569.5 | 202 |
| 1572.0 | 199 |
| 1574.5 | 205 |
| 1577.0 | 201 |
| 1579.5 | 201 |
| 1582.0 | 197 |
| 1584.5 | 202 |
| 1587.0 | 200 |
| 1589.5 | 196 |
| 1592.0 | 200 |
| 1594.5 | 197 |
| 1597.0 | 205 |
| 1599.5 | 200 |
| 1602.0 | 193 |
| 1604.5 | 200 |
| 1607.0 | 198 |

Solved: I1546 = 200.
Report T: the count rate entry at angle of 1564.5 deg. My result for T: 196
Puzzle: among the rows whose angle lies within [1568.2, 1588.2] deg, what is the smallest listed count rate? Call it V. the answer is 197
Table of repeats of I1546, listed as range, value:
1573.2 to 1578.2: 203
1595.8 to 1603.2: 199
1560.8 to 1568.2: 195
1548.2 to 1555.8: 198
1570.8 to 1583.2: 201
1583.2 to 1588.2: 201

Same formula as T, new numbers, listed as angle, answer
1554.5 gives 196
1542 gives 196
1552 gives 201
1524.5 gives 202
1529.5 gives 198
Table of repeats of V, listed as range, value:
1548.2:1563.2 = 192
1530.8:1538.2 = 198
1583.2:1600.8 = 196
